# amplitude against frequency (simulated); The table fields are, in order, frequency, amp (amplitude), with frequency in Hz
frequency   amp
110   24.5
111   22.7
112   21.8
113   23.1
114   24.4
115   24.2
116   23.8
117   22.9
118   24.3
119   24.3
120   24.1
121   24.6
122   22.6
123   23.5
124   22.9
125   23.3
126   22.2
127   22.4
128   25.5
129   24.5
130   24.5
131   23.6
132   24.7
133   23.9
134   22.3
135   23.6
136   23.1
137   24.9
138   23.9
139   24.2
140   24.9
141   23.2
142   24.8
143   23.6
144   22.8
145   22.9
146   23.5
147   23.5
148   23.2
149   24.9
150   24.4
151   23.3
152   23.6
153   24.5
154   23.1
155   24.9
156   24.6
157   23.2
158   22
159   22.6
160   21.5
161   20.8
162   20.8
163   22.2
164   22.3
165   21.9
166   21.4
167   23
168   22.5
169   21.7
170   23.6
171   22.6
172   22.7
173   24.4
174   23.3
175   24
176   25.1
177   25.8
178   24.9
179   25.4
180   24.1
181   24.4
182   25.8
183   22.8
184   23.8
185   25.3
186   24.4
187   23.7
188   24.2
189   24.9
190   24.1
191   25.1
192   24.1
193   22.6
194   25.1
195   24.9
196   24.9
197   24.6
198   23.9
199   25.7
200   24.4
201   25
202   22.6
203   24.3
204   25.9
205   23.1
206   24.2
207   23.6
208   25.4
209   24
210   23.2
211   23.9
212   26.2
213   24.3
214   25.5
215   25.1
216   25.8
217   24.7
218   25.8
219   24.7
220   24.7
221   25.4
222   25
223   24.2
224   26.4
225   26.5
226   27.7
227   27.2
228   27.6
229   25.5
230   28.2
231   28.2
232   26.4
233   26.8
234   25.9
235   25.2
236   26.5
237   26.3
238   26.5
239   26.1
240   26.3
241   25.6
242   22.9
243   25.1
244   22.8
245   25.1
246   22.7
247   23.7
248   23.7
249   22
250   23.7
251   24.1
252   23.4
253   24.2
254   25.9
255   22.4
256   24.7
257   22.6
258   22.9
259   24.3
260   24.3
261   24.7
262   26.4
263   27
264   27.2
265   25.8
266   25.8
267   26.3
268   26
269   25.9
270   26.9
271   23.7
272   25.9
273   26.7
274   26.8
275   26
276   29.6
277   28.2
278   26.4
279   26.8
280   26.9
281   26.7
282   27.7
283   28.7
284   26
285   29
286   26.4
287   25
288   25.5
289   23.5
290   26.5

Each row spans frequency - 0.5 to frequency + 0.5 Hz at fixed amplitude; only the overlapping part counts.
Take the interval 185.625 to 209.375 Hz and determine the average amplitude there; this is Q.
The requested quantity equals 24.4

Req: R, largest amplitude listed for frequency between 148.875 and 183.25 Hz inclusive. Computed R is 25.8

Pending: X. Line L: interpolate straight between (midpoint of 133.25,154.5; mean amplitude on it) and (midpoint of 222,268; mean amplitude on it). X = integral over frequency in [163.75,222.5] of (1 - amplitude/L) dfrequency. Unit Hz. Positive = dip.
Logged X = 0.6 Hz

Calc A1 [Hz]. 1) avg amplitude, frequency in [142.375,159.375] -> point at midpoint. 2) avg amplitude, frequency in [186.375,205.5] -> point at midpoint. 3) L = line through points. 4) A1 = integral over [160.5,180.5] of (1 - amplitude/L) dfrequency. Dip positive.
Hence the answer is 0.7 Hz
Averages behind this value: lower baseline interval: 23.6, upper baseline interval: 24.4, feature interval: 23.1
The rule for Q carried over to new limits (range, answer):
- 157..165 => 21.8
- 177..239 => 25.1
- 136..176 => 23.2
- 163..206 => 24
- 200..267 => 25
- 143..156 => 23.7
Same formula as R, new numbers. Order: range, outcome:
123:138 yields 25.5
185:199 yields 25.7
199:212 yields 26.2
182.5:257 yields 28.2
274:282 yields 29.6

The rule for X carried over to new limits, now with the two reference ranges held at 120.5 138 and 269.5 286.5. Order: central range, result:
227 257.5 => 1.30 Hz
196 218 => 0.70 Hz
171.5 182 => 0.10 Hz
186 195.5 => 0.27 Hz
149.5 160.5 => 0.36 Hz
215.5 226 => 0.11 Hz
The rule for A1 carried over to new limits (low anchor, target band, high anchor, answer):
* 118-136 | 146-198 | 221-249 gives 1.78 Hz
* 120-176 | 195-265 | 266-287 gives 1.40 Hz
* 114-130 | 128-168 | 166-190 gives 0.79 Hz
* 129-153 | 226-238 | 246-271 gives -1.10 Hz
